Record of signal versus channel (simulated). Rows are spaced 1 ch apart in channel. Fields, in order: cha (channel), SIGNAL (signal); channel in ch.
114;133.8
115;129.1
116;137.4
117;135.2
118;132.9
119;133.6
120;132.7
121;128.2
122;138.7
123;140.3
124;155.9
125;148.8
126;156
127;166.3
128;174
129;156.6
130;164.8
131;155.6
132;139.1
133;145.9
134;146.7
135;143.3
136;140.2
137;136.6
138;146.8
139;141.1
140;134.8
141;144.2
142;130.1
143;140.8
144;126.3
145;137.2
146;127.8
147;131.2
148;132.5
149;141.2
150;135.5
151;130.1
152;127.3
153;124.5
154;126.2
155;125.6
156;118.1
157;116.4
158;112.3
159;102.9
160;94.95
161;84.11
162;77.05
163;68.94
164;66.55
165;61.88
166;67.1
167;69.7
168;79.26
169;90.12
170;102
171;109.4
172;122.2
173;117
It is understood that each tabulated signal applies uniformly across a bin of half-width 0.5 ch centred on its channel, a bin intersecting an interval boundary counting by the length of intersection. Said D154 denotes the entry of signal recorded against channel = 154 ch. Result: 126.2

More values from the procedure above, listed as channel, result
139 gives 141.1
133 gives 145.9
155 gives 125.6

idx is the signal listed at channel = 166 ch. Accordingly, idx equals 67.1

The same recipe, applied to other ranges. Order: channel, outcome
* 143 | 140.8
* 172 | 122.2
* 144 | 126.3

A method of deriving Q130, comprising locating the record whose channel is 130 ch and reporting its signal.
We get 164.8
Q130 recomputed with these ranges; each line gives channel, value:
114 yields 133.8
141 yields 144.2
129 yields 156.6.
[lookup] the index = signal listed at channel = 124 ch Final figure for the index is 155.9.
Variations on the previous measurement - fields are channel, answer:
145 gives 137.2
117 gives 135.2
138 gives 146.8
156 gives 118.1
